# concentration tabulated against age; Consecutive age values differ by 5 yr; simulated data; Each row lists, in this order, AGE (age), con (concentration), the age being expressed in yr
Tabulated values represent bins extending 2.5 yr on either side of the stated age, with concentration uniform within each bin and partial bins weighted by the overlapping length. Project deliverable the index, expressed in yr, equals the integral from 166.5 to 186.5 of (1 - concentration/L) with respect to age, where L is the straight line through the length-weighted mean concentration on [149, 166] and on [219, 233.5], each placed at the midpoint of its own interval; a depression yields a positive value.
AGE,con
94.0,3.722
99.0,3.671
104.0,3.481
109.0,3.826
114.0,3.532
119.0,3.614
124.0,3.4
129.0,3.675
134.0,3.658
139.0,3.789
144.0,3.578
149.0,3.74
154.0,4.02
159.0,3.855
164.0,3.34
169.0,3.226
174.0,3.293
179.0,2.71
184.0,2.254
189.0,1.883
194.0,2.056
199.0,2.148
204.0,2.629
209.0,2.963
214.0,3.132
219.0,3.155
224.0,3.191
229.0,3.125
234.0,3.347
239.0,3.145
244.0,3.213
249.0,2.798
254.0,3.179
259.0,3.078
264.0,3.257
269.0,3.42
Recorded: 4.0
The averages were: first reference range 3.75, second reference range 3.18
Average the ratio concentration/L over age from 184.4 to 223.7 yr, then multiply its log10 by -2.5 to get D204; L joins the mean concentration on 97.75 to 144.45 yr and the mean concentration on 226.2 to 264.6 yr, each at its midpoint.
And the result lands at 0.262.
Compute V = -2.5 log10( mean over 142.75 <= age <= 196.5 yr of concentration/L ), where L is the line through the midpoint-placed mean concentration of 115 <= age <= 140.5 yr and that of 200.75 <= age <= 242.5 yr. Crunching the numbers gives 0.106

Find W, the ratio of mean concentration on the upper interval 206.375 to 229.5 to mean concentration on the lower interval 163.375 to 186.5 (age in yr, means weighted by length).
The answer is 1.06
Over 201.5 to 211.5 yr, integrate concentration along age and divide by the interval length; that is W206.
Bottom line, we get 2.8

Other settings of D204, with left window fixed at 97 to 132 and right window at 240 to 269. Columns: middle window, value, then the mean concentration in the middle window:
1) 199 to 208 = 0.280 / 2.55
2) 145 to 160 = -0.110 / 3.84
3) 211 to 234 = 0.024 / 3.17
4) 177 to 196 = 0.452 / 2.22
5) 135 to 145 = -0.054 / 3.7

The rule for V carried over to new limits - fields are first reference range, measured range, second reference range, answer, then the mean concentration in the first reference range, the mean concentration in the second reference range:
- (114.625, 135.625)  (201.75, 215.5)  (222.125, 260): 0.13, 3.58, 3.14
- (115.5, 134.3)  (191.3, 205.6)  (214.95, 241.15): 0.42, 3.58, 3.19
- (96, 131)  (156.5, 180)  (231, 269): 0.03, 3.6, 3.16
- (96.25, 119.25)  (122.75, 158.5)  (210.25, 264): -0.06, 3.63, 3.14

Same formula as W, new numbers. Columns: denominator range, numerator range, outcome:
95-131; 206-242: 0.87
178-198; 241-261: 1.41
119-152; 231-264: 0.86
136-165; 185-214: 0.64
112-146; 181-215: 0.67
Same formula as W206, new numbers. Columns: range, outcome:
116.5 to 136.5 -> 3.59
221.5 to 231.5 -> 3.16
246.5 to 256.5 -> 2.99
